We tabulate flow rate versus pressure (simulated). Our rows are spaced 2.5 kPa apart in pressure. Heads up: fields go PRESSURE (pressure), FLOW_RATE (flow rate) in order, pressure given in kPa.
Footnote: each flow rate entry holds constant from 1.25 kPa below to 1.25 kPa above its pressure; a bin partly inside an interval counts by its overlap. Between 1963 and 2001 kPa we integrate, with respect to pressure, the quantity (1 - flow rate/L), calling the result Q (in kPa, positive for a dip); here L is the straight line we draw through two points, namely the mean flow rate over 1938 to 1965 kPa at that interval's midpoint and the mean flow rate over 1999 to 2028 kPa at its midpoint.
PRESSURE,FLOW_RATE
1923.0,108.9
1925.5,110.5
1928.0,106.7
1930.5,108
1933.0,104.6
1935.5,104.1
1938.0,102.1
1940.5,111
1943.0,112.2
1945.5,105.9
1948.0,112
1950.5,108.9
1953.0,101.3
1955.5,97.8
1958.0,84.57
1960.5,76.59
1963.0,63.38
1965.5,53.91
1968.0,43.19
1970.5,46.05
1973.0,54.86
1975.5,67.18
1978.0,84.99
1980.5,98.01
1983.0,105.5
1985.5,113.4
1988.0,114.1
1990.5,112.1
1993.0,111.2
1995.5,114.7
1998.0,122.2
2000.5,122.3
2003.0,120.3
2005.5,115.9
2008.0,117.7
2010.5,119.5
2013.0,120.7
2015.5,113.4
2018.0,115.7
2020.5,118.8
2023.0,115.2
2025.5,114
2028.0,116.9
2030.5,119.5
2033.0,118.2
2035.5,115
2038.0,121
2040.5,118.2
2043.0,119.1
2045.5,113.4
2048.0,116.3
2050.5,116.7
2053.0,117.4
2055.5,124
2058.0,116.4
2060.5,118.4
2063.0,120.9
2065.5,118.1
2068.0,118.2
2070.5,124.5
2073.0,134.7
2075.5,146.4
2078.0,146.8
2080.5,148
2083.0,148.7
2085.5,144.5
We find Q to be 6.5 kPa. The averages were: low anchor 96.4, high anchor 118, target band 89.4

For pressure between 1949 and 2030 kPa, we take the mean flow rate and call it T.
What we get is 99.7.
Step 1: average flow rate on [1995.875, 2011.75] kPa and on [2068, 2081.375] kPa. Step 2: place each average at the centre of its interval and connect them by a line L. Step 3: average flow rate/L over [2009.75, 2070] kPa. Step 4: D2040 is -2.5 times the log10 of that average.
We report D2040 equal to 0.10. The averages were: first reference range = 119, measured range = 118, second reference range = 138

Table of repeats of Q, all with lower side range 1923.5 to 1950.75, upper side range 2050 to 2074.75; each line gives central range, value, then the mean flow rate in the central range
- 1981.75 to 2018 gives -0.4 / 116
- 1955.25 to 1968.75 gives 5.1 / 68.8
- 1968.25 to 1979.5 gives 5.0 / 62.3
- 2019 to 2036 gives 0.1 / 117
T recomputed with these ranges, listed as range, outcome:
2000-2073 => 118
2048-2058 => 119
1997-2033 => 118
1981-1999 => 113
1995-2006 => 120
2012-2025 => 117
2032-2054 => 117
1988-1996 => 113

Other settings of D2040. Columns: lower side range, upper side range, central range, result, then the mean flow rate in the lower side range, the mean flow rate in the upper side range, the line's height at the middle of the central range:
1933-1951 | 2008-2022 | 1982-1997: 0.02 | 108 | 118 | 114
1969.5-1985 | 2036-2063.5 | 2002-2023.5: -0.20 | 78.4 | 118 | 97.9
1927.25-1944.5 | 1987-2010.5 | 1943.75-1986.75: 0.31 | 107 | 117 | 112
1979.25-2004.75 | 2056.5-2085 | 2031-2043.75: 0.05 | 113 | 131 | 124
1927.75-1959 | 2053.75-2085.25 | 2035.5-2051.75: 0.07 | 105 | 131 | 125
